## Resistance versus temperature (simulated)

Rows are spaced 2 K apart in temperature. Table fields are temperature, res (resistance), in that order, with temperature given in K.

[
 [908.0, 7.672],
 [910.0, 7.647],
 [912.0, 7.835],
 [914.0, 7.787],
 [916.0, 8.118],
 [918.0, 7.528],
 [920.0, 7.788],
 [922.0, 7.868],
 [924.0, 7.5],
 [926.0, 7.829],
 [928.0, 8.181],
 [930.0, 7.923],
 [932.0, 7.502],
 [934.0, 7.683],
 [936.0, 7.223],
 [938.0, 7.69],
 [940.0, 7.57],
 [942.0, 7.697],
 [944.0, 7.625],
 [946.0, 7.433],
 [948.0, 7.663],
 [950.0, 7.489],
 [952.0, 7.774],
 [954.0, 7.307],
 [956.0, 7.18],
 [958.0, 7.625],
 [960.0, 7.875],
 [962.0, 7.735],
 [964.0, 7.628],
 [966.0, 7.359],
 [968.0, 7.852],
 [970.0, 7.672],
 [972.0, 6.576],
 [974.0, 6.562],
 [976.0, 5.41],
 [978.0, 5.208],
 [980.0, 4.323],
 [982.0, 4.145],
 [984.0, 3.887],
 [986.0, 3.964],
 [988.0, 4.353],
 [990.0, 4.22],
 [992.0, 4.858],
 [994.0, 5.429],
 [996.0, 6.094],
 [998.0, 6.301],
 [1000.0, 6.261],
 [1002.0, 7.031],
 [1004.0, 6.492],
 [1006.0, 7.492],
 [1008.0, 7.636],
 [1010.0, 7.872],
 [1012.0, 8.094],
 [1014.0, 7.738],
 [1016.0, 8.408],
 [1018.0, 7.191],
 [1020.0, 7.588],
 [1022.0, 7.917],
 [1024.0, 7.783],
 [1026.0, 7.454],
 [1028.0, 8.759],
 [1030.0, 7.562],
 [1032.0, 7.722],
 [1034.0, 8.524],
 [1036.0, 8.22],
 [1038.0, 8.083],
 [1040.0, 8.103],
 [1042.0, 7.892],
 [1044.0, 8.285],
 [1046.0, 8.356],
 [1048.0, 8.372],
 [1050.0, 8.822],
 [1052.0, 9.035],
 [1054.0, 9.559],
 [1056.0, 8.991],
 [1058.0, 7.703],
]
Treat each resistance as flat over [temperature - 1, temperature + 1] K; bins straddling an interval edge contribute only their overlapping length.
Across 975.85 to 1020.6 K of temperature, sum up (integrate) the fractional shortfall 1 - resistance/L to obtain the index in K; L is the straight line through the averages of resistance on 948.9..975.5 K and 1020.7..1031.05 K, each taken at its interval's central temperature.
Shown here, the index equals 9.35 K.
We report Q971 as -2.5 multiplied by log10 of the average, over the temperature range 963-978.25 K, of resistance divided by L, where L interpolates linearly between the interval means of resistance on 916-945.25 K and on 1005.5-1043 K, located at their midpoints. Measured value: 0.14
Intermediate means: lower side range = 7.7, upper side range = 7.9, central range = 6.86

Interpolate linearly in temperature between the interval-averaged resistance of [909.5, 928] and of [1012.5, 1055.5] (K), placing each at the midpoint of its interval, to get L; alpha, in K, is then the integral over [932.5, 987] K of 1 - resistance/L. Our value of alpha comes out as 7.5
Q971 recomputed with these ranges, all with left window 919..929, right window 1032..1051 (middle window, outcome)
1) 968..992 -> 0.47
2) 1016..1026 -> 0.07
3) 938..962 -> 0.05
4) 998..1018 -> 0.11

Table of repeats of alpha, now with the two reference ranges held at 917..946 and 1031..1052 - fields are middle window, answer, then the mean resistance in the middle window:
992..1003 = 2.7 K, 6.1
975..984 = 3.7 K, 4.67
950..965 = 0.5 K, 7.58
